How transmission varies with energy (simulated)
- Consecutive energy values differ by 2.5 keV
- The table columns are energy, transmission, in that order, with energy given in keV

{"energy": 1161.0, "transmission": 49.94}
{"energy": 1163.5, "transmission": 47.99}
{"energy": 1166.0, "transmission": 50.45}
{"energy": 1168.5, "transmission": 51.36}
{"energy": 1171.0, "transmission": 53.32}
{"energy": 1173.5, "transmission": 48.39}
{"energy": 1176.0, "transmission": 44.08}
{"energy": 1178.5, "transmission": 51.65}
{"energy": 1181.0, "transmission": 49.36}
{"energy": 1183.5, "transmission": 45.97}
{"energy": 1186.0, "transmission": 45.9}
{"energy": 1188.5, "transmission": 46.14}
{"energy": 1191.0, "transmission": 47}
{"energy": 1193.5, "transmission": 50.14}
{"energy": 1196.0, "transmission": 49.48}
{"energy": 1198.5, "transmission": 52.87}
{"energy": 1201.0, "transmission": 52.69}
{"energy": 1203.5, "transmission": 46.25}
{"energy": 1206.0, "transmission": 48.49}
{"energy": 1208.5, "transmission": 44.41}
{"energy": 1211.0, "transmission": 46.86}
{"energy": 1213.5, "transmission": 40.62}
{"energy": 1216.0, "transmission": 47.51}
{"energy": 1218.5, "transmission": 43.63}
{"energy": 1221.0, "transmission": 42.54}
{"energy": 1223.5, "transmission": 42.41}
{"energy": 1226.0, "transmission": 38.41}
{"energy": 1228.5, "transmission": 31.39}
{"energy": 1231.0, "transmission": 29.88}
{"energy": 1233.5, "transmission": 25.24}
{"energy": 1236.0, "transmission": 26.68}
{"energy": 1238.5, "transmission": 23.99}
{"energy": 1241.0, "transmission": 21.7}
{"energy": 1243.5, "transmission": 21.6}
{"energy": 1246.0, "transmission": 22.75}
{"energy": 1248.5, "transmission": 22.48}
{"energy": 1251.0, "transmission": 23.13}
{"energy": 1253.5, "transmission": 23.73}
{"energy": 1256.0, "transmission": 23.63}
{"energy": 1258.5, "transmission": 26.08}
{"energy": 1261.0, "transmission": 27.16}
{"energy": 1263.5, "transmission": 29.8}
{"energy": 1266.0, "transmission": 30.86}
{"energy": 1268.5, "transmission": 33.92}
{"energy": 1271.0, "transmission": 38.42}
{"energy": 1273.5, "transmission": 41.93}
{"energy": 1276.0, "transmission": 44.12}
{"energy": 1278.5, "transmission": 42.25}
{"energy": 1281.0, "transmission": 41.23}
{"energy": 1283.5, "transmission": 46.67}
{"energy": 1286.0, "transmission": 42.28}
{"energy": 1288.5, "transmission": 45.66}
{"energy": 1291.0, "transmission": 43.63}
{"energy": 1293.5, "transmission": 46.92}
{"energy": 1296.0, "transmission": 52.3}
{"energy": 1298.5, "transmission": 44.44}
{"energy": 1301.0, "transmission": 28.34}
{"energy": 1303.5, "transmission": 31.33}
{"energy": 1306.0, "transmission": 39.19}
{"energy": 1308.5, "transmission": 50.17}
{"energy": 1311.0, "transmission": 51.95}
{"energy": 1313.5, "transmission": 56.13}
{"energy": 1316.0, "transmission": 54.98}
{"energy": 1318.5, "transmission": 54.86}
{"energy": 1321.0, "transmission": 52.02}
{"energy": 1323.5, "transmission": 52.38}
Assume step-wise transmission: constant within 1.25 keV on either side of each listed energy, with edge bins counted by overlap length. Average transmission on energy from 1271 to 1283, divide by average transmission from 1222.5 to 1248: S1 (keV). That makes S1 1.5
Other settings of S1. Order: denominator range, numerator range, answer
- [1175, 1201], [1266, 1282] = 0.82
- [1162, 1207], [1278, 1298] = 0.92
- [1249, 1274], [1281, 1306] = 1.44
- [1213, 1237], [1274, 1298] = 1.22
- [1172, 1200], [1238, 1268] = 0.52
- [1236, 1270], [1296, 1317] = 1.75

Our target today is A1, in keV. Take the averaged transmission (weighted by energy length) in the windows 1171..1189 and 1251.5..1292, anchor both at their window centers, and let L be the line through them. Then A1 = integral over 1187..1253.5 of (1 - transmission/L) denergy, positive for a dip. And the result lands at 8.4 keV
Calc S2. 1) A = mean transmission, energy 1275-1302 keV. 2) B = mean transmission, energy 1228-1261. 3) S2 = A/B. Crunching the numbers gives 1.76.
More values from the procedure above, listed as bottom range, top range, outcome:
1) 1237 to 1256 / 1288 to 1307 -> 1.81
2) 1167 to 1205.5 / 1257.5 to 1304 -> 0.80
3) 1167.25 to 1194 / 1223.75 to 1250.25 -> 0.56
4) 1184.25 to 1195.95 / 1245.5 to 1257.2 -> 0.49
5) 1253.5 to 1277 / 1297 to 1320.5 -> 1.42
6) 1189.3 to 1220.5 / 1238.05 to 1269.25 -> 0.54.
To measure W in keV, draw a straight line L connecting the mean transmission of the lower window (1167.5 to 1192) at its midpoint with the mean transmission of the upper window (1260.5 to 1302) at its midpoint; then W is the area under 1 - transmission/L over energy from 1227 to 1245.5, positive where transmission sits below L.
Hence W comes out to 7.6 keV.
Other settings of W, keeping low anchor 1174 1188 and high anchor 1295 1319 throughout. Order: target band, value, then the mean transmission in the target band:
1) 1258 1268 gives 3.75 keV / 29.1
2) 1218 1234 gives 3.59 keV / 36.4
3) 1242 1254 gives 6.17 keV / 22.7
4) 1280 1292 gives 0.60 keV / 44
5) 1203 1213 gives 0.21 keV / 46.1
